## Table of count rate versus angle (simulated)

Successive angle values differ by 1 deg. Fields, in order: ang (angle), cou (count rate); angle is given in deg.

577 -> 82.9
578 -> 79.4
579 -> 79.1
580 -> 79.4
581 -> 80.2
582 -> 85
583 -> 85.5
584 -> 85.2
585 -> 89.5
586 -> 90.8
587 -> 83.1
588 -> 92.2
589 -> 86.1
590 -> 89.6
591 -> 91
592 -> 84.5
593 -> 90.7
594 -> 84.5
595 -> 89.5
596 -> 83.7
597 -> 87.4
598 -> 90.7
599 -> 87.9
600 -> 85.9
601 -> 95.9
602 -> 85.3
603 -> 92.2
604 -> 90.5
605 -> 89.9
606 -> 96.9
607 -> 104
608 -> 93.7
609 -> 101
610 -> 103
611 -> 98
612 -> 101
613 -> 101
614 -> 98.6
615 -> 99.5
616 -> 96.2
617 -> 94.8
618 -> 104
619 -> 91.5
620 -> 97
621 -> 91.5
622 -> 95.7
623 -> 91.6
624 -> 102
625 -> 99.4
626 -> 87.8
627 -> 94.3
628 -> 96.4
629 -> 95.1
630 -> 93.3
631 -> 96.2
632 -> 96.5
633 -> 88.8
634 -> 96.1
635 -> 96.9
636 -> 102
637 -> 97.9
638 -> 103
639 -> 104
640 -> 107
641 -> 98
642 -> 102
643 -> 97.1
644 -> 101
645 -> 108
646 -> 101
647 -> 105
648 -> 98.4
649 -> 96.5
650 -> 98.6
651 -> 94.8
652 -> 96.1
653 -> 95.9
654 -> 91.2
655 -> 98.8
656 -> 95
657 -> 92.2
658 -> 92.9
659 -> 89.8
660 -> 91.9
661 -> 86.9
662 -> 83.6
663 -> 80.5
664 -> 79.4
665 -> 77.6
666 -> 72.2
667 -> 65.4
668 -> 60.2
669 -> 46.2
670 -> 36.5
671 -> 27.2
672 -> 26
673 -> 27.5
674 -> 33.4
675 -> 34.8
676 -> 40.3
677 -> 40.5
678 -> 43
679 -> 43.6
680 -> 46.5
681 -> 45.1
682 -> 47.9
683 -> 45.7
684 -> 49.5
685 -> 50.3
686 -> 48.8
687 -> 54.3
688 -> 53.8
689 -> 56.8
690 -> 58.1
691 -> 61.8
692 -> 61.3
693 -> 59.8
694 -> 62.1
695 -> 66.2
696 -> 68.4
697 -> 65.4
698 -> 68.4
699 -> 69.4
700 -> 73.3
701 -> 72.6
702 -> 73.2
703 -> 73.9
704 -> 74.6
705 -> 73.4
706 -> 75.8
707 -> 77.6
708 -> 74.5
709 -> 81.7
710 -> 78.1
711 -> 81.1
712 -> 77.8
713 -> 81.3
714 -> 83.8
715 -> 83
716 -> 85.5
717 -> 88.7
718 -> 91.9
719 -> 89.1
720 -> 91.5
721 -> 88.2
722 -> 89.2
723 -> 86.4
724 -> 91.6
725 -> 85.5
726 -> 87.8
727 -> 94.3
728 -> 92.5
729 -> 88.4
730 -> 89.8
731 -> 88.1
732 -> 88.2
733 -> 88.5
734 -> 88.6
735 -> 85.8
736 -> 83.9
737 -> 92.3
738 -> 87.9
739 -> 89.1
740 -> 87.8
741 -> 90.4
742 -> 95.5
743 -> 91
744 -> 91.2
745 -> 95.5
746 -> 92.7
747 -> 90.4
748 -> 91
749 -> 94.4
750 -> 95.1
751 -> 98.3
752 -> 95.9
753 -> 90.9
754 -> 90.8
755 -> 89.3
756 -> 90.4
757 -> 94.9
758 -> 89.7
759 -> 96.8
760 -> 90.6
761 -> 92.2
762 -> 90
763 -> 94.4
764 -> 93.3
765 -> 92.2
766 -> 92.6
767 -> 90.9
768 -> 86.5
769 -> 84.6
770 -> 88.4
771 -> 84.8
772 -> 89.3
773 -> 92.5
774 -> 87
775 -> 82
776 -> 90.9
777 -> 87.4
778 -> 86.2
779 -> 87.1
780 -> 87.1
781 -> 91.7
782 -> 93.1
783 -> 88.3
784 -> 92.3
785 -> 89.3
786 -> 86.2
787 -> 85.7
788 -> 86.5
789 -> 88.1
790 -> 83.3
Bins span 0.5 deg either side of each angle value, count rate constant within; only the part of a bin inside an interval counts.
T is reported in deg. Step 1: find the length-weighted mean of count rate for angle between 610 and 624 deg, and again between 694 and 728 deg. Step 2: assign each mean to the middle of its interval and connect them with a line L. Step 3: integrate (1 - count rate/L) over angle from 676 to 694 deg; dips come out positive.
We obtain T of 7.2 deg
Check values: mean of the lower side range 97.3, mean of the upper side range 80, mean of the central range 51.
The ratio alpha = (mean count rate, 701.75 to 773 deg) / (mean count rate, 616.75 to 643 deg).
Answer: 0.91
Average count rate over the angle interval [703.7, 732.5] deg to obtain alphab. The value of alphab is 84.9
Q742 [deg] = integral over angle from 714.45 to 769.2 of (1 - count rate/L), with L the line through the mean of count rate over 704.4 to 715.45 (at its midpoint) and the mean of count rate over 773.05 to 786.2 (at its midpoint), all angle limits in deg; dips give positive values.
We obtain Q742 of -4.7 deg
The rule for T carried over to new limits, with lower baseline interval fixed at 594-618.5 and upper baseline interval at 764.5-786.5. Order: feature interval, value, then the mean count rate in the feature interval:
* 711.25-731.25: 0.6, 87.6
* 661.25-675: 5.6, 54.9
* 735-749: -0.1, 90.6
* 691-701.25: 2.8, 66.3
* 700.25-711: 1.8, 75.7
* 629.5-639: -0.4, 97.1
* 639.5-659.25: -1.1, 98.1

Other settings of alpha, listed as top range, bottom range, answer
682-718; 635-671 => 0.77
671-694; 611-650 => 0.48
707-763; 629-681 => 1.12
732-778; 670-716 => 1.51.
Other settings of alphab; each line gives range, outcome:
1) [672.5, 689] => 44.4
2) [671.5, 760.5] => 75.7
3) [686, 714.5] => 69.6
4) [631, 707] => 73.5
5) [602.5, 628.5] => 96.6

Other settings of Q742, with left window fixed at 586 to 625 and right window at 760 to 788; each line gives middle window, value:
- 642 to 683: 8.78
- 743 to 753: -0.42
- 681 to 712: 8.80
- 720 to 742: 0.28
